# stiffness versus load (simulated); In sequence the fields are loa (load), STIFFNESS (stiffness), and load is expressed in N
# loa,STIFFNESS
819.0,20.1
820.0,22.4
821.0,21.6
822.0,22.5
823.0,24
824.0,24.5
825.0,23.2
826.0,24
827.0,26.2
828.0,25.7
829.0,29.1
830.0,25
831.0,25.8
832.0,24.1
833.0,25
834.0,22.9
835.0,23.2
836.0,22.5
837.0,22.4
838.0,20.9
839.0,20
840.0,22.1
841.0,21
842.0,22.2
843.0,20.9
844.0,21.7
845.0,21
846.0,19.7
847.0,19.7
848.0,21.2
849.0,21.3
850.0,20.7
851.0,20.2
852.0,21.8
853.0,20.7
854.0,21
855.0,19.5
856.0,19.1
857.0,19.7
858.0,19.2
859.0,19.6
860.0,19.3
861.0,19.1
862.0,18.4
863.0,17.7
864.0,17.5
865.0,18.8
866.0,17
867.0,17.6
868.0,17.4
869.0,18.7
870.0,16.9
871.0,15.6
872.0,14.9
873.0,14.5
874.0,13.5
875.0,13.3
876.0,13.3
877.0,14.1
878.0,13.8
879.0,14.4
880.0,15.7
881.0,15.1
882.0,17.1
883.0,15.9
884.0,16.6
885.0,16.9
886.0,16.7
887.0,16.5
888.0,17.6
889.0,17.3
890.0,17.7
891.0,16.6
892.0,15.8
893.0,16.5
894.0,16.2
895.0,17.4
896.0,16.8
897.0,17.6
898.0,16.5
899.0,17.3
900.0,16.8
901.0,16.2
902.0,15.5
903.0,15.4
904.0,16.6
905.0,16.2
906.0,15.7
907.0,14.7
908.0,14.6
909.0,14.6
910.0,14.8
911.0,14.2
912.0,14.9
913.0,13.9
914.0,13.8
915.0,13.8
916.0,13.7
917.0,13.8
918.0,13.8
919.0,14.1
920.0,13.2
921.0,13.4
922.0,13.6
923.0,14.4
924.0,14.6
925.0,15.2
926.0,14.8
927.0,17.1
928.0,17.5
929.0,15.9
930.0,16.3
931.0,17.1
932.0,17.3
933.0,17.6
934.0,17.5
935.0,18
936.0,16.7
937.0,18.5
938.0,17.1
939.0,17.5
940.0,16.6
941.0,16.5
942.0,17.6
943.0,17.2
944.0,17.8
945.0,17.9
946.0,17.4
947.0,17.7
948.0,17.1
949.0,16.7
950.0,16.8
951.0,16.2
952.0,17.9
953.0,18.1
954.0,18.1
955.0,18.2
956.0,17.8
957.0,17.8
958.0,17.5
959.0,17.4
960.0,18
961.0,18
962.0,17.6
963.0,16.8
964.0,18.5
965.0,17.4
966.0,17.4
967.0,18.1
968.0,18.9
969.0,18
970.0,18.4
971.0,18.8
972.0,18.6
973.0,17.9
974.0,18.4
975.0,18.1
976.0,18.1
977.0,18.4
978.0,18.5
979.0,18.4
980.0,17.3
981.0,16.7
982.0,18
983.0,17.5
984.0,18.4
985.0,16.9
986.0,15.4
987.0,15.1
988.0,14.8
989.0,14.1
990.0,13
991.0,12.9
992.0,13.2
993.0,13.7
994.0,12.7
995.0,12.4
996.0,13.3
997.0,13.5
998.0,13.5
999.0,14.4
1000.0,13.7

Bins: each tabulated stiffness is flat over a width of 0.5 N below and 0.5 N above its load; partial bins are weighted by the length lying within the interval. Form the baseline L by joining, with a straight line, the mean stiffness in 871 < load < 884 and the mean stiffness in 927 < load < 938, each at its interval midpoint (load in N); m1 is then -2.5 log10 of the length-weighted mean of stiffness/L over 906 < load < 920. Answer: 0.15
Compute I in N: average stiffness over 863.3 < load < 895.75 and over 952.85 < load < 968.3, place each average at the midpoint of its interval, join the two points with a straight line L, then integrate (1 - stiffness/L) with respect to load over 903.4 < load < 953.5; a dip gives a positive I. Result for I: 3.6 N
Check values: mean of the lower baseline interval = 16.2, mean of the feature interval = 16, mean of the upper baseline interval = 17.8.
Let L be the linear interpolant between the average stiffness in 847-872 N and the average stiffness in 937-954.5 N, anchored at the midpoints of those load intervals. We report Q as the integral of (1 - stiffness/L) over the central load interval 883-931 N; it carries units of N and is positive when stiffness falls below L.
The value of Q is 6.6 N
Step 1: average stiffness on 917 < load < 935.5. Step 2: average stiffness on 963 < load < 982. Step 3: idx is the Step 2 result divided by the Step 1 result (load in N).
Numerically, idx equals 1.2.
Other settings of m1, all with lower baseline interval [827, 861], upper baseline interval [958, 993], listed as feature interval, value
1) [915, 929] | 0.29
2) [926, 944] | 0.09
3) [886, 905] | 0.20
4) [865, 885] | 0.30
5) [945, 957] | 0.03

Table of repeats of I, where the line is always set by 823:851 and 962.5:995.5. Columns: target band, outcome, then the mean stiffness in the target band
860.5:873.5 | 2.6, 17.2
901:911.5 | 2.4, 15.3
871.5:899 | 6.4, 15.9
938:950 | 0.6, 17.2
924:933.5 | 1.2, 16.4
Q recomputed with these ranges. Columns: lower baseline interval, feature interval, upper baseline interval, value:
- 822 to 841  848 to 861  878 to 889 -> 0.17 N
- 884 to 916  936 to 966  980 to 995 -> -3.90 N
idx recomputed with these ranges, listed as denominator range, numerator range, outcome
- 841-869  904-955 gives 0.81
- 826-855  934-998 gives 0.76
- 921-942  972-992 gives 1.02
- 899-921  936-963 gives 1.18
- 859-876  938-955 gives 1.03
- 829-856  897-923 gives 0.68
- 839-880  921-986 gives 0.94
